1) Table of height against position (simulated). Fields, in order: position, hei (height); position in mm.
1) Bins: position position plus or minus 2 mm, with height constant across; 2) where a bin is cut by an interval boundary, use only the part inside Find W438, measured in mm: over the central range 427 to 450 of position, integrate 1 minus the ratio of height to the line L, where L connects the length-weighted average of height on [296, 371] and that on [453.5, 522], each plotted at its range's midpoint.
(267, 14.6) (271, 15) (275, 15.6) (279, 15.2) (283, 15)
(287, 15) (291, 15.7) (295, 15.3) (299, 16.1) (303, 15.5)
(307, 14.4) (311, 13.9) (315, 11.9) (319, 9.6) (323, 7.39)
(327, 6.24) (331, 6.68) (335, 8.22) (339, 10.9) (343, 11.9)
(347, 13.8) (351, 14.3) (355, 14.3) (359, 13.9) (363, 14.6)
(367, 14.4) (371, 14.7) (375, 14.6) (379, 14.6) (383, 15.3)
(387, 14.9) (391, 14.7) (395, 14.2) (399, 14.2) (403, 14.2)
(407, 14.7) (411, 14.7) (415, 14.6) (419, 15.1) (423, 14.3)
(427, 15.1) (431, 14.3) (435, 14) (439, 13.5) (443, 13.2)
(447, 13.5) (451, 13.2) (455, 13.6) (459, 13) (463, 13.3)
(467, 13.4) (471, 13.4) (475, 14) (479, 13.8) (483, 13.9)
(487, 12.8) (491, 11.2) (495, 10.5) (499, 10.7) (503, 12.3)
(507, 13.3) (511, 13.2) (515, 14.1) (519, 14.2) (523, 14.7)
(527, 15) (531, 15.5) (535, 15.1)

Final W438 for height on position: -1.9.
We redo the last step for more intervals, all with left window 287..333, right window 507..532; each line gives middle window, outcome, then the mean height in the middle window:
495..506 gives 2.1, 11.5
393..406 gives -1.1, 14.2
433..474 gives 0.7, 13.4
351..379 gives -3.7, 14.4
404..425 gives -2.2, 14.7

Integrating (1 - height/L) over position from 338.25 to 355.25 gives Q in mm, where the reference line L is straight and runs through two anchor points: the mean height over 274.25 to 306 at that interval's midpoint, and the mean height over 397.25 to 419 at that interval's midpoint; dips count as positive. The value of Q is 2.2 mm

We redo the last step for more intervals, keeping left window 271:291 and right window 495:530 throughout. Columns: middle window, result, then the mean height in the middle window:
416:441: -0.66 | 14.4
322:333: 6.03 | 6.71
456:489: 0.49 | 13.5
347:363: 0.49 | 14.2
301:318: 1.51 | 13.7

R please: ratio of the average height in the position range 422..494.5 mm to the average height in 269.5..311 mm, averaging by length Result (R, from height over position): 0.9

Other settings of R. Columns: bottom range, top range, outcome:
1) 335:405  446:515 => 0.93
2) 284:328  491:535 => 1.02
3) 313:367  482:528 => 1.16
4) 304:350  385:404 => 1.36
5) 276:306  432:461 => 0.88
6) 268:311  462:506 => 0.83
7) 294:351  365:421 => 1.26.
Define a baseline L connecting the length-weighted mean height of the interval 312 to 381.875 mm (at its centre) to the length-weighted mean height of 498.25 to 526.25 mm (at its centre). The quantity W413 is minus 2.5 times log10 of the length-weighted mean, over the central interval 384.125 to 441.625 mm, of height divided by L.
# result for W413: -0.16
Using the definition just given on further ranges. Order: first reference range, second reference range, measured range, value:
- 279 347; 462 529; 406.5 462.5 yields -0.09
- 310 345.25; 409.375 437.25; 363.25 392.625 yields -0.21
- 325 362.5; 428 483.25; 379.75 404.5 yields -0.19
